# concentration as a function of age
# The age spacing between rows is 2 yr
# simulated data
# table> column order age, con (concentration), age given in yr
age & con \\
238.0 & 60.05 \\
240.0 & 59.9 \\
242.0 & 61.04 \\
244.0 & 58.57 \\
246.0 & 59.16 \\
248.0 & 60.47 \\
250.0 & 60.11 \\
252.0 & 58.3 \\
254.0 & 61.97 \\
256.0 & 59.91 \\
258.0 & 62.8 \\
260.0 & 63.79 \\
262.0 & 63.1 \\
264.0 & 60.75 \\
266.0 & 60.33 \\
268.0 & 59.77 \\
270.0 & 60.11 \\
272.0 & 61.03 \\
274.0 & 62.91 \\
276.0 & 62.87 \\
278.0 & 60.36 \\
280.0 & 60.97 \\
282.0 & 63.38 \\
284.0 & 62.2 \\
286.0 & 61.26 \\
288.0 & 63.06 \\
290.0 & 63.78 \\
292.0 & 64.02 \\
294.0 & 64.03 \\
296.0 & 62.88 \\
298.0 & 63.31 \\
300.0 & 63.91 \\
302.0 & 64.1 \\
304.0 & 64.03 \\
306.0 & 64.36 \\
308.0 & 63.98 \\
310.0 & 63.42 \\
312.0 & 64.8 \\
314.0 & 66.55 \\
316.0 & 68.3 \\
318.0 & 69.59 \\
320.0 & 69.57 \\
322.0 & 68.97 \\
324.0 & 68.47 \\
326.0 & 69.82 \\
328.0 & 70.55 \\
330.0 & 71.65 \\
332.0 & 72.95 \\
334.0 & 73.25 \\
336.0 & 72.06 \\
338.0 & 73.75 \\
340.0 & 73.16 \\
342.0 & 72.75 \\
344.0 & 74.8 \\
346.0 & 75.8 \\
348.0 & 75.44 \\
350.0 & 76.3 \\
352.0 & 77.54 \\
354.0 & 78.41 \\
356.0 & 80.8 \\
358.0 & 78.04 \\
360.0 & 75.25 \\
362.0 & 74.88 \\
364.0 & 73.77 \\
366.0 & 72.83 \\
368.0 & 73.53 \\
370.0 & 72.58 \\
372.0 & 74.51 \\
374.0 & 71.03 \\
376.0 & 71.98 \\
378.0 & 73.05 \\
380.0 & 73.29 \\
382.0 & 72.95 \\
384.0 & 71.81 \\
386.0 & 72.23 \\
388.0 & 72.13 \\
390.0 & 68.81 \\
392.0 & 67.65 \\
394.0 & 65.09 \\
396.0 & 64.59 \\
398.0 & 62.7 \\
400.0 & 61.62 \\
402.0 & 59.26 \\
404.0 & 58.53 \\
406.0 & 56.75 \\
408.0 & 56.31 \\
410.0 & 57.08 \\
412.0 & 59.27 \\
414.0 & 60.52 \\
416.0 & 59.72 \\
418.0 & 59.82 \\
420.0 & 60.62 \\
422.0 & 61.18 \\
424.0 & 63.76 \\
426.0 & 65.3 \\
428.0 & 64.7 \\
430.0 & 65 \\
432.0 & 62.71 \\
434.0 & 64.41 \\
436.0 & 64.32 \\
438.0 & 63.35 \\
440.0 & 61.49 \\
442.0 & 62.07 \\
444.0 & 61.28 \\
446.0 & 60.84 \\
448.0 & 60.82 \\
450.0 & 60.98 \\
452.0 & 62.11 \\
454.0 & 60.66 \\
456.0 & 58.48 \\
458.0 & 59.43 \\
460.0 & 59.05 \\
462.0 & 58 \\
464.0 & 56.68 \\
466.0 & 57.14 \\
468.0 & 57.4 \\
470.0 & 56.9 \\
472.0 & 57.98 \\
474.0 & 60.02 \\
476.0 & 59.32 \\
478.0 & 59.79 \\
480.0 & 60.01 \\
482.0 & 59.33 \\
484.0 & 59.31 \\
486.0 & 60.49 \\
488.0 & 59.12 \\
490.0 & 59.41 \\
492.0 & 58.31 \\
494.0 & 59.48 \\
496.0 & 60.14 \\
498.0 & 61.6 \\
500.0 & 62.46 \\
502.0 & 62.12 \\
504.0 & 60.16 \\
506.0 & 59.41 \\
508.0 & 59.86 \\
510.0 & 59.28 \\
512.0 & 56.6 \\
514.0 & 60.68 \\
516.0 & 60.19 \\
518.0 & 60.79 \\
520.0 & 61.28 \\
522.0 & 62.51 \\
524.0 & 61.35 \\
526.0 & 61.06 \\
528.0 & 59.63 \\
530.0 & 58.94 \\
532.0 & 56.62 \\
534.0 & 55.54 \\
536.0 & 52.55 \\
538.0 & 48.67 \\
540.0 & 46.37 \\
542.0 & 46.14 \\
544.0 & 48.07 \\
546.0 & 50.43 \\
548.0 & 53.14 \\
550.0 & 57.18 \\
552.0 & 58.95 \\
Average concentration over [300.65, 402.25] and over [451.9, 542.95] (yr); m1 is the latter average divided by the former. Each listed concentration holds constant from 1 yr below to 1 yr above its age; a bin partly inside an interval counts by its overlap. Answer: 0.83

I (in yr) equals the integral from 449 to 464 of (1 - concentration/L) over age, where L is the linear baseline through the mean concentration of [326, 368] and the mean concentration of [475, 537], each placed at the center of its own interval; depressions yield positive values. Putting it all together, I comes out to 1.1 yr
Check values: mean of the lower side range 74.6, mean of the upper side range 59.6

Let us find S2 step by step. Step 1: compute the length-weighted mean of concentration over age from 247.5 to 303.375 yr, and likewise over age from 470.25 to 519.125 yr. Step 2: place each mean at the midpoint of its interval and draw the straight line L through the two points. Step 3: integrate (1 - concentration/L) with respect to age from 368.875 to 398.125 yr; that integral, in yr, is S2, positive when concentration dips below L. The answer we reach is -4.6 yr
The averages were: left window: 62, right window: 59.8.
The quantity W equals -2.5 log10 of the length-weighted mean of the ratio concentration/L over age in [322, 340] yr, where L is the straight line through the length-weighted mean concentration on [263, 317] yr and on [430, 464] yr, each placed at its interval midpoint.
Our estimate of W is -0.15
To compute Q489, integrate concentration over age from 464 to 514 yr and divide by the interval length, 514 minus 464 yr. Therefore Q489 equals 59.4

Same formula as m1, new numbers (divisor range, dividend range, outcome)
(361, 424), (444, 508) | 0.90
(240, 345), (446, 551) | 0.90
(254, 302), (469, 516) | 0.96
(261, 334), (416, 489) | 0.94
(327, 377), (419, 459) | 0.84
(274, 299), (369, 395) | 1.14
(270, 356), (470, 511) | 0.88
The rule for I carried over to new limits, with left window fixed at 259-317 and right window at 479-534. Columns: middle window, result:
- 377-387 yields -1.8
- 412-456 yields -0.8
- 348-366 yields -4.2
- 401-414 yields 0.7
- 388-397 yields -0.8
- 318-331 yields -1.5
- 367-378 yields -1.9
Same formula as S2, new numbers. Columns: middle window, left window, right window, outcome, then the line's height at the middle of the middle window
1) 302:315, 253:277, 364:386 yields 0.3 yr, 66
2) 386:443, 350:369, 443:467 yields 3.3 yr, 66.6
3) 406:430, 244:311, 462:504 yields -0.2 yr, 60.2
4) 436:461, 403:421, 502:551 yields -1.3 yr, 58.1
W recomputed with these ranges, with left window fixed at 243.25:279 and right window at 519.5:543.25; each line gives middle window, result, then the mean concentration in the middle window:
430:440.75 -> -0.11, 63.5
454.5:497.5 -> -0.04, 58.9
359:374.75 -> -0.24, 73.6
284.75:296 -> -0.05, 63.2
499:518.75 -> -0.08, 60.1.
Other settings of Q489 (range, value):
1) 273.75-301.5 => 62.8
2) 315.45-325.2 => 69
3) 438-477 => 59.6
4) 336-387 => 74.4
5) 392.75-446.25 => 61.6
